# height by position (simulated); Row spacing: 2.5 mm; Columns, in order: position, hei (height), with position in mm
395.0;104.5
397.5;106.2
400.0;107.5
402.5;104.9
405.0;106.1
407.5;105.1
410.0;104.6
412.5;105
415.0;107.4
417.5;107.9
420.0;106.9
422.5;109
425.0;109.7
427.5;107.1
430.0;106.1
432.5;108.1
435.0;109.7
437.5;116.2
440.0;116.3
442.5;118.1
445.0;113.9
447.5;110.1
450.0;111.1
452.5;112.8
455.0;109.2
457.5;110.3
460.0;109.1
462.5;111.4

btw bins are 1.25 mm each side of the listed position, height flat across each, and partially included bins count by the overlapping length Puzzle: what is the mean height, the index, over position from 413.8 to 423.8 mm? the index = 108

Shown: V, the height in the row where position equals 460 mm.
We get 109.1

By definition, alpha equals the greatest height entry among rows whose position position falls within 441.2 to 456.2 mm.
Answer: 118.1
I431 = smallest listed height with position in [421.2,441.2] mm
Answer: 106.1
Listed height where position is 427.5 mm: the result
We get 107.1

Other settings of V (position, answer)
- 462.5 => 111.4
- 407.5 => 105.1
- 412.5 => 105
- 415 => 107.4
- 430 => 106.1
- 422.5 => 109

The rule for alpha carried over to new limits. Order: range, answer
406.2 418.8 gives 107.9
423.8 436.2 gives 109.7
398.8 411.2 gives 107.5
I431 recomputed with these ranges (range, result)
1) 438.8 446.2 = 113.9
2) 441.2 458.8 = 109.2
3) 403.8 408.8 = 105.1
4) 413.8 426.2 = 106.9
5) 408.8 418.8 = 104.6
